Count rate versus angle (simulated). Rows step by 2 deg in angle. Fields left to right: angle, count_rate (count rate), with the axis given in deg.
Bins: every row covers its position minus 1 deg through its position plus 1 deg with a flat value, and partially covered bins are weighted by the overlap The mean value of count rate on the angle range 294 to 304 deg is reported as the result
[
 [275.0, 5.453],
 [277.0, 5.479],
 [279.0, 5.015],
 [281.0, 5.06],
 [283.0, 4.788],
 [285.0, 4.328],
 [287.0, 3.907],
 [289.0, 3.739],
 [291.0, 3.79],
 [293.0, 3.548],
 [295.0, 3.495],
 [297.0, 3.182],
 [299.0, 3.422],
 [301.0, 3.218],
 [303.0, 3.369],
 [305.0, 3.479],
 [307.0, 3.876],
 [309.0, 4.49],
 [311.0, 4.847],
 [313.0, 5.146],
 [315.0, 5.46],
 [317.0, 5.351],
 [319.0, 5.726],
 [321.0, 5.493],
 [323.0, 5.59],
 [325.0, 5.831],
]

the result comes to 3.34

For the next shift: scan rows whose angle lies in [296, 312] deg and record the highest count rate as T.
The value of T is 4.847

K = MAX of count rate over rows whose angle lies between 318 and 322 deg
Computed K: 5.726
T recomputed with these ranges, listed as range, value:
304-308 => 3.876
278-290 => 5.06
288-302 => 3.79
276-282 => 5.479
